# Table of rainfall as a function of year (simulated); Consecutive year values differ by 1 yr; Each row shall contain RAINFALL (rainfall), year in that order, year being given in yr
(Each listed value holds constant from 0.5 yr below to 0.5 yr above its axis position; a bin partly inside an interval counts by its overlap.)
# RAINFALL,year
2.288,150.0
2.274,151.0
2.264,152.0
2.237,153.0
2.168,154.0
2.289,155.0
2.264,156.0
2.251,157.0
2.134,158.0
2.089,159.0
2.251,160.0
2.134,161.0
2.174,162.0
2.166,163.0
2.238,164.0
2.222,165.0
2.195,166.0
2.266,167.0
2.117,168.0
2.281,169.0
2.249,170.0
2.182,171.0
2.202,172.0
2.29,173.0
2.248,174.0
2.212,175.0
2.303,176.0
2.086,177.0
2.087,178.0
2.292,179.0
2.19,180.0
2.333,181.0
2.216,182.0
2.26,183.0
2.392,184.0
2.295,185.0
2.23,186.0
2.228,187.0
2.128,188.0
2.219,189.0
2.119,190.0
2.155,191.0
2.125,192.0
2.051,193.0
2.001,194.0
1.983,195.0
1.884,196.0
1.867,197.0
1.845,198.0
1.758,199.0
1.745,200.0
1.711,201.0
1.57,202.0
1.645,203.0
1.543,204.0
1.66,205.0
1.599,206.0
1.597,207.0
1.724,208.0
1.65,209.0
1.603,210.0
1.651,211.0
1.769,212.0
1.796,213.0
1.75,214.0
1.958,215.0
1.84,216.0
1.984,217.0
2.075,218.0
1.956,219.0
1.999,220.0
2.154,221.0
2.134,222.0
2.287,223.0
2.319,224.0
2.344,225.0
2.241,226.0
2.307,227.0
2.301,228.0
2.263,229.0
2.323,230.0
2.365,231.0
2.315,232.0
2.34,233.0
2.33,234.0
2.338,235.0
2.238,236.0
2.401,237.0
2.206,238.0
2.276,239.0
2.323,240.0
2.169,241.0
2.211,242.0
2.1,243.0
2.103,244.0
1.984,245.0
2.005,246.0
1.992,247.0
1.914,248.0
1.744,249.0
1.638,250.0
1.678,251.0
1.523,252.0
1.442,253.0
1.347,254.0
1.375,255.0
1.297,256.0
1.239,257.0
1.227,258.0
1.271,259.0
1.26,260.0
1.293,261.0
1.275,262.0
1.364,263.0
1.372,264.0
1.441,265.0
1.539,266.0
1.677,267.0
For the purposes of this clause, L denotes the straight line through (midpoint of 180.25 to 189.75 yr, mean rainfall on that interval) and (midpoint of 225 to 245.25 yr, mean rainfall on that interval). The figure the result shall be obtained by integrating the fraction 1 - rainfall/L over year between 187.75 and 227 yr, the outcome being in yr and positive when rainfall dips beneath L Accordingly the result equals 6.0 yr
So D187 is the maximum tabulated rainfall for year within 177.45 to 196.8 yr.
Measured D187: 2.392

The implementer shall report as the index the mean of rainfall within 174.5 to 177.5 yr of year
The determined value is 2.2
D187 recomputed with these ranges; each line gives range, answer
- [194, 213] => 2.001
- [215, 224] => 2.319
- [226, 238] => 2.401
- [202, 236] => 2.365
